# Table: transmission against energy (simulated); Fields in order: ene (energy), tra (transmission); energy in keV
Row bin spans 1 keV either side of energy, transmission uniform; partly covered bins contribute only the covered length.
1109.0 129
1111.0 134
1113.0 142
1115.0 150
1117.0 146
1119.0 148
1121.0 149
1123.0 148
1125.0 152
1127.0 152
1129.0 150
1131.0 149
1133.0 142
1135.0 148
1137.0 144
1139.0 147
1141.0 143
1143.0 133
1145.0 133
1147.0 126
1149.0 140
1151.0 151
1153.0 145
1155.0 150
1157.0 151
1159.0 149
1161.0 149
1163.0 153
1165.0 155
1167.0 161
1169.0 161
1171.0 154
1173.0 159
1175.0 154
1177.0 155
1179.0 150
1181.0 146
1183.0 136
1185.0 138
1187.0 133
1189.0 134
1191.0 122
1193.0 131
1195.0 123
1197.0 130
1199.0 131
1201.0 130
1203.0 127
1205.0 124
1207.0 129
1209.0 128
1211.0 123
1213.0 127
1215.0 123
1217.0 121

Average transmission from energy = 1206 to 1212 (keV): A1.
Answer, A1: 127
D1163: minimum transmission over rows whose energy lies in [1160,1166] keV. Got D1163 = 149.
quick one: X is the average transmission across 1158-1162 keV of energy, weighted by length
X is 149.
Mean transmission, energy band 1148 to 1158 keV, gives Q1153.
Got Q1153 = 147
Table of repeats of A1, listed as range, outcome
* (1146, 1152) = 139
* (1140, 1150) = 135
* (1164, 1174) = 158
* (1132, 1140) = 145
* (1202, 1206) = 126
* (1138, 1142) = 145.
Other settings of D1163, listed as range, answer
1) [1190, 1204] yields 122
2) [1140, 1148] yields 126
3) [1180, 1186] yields 136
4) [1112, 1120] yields 142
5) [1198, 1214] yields 123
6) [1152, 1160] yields 145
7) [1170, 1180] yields 150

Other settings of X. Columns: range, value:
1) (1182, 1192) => 133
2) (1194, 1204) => 128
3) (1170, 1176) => 156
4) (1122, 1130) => 150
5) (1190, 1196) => 125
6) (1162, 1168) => 156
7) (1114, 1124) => 148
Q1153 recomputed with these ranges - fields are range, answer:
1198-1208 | 128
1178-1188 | 141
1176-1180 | 152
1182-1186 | 137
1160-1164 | 151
